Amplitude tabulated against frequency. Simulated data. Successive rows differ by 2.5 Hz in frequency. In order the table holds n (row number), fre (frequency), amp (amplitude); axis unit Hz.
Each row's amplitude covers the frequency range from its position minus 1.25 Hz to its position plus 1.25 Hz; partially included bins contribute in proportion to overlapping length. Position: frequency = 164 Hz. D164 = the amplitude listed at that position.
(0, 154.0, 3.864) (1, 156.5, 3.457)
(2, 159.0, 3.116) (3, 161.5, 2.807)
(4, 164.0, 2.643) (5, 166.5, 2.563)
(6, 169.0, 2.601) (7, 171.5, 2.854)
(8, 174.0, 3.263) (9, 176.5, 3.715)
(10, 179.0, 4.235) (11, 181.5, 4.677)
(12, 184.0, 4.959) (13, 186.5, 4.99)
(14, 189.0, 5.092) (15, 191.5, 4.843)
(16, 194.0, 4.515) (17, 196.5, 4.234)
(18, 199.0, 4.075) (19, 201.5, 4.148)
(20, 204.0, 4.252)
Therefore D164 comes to 2.643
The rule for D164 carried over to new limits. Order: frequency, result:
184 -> 4.959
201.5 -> 4.148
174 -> 3.263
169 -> 2.601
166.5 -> 2.563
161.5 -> 2.807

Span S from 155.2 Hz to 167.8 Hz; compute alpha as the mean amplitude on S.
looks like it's 2.92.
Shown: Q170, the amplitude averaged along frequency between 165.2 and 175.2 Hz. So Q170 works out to 2.82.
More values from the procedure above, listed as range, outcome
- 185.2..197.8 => 4.73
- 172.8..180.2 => 3.74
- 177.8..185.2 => 4.62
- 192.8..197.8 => 4.37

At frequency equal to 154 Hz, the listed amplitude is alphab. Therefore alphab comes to 3.864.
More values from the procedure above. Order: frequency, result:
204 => 4.252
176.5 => 3.715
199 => 4.075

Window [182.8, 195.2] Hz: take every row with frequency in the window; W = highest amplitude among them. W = 5.092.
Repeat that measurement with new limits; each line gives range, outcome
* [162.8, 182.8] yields 4.677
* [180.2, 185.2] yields 4.959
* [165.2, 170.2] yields 2.601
